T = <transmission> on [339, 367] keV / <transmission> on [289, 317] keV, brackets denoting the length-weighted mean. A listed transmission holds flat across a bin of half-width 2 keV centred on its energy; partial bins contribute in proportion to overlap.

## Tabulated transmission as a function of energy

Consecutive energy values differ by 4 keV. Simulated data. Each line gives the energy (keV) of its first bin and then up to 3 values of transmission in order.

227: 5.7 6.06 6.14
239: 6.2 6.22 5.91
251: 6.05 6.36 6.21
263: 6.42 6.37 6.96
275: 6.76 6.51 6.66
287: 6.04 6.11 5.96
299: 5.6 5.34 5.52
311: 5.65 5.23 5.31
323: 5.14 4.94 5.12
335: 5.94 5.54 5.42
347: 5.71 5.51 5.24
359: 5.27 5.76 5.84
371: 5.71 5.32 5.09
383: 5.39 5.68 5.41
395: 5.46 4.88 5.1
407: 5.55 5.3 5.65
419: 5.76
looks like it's 1.0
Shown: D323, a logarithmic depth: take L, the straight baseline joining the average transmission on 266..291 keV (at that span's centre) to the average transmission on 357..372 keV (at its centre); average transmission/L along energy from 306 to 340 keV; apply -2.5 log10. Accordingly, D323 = 0.13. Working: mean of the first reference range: 6.52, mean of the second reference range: 5.64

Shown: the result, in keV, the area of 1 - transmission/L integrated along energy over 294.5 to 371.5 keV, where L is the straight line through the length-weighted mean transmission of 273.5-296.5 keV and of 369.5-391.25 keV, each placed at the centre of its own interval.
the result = 5.2 keV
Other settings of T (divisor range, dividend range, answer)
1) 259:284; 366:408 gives 0.82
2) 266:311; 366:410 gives 0.88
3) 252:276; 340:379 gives 0.85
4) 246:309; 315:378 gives 0.88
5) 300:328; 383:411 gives 1.00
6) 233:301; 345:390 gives 0.88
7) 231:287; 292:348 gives 0.86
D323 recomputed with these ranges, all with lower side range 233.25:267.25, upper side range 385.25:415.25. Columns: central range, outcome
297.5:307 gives 0.08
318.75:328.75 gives 0.14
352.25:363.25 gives 0.04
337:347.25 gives 0.03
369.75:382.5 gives 0.03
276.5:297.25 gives -0.05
